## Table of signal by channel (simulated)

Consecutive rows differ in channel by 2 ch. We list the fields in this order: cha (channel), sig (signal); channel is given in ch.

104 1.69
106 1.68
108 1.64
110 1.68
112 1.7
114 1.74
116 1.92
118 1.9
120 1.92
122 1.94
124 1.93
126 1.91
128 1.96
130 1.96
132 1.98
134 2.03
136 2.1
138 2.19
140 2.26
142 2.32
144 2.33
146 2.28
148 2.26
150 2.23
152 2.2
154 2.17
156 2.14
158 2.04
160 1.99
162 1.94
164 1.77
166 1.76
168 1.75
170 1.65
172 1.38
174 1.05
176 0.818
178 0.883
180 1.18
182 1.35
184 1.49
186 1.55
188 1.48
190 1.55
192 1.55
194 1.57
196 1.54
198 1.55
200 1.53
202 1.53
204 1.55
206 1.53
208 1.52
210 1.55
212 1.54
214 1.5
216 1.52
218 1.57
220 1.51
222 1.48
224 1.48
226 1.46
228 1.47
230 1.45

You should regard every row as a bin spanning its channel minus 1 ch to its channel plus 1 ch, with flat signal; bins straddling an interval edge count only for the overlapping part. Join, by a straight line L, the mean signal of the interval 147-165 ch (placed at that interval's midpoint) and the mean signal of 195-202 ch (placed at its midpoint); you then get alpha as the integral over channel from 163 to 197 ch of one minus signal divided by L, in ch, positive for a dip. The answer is 6.5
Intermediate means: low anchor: 2.08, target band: 1.43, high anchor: 1.54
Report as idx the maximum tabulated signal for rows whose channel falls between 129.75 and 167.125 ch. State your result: 2.33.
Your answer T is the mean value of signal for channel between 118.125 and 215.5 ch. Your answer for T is 1.75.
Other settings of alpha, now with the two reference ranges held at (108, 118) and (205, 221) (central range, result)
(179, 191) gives 1.2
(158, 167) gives -1.3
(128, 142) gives -3.1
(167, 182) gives 3.4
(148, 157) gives -2.8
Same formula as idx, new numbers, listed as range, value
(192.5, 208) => 1.57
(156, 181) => 2.14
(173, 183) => 1.35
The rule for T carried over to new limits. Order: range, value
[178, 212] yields 1.48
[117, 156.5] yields 2.1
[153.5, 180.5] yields 1.61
